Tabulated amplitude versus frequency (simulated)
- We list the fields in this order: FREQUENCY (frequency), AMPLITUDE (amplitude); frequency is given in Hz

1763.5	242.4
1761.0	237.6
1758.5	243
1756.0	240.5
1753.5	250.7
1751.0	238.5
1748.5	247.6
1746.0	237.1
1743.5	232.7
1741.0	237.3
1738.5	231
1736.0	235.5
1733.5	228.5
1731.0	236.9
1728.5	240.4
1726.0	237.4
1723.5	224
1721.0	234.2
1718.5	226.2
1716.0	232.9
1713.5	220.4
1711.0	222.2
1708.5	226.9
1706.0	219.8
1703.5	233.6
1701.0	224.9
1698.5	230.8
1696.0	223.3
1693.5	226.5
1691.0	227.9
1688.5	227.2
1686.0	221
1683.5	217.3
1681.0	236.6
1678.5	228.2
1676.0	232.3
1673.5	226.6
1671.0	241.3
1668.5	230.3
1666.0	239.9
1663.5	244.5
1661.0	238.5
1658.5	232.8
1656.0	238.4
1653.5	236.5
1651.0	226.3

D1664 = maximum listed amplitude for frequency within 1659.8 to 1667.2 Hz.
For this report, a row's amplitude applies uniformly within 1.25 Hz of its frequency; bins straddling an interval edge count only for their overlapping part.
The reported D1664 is 244.5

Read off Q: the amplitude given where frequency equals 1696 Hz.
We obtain 223.3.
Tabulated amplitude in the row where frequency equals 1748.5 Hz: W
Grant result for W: 247.6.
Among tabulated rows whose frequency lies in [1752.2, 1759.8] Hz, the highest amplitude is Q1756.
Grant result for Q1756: 250.7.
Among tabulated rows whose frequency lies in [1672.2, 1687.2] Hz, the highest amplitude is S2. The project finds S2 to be 236.6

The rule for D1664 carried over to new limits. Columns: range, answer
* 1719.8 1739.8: 240.4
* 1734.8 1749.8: 247.6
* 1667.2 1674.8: 241.3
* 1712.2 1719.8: 232.9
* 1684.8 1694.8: 227.9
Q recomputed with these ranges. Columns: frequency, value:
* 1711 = 222.2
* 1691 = 227.9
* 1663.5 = 244.5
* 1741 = 237.3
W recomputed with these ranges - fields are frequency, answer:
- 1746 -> 237.1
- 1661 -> 238.5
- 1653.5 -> 236.5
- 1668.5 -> 230.3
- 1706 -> 219.8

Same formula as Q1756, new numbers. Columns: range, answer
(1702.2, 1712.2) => 233.6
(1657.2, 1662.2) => 238.5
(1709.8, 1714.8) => 222.2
